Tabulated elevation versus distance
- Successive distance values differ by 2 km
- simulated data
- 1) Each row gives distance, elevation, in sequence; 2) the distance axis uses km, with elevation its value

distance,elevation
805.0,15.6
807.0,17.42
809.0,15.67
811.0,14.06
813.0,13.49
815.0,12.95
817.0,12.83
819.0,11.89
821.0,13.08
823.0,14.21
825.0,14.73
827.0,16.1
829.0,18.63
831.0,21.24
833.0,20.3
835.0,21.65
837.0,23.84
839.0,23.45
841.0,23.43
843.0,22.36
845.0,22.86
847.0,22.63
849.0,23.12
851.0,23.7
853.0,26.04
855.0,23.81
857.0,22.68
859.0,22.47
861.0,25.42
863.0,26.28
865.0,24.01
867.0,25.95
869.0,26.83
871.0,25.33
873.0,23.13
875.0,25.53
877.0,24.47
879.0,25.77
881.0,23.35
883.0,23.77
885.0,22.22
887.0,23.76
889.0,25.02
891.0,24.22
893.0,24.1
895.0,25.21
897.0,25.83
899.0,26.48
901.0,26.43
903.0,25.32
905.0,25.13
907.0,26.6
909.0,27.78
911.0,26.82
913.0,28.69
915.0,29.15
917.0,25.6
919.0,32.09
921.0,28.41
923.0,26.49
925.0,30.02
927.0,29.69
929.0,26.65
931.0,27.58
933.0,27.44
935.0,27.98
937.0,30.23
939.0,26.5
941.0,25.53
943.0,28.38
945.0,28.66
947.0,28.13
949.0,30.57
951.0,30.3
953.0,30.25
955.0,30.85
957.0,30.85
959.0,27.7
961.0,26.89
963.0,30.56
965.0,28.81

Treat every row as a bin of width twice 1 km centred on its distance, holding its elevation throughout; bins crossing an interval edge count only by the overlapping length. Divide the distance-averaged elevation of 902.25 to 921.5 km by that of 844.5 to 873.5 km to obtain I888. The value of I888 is 1.13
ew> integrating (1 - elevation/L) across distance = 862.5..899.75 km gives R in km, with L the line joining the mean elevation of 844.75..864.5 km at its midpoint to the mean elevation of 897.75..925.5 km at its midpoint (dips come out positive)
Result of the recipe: 1.1 km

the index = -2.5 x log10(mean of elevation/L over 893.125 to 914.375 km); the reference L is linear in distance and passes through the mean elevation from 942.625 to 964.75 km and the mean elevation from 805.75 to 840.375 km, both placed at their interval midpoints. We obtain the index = -0.08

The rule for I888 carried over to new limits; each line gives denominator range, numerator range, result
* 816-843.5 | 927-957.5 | 1.56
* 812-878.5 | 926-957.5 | 1.35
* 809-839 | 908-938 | 1.71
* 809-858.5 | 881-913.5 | 1.32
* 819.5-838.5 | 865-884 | 1.37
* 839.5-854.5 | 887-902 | 1.08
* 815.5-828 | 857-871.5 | 1.82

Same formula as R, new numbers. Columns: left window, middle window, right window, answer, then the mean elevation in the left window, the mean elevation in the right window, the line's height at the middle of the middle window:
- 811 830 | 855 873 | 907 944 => -4.3 km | 14.2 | 28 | 19.9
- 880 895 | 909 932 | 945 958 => -1.0 km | 23.9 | 30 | 27.1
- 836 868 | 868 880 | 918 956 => 0.0 km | 23.9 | 28.7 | 25.1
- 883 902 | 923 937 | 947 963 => -0.3 km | 24.8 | 29.6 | 27.7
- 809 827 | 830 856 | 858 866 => -4.2 km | 13.7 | 24.5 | 19.9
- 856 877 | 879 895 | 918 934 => 1.3 km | 24.7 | 28.5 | 26.1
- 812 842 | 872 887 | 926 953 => -1.0 km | 17.5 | 28.4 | 22.5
